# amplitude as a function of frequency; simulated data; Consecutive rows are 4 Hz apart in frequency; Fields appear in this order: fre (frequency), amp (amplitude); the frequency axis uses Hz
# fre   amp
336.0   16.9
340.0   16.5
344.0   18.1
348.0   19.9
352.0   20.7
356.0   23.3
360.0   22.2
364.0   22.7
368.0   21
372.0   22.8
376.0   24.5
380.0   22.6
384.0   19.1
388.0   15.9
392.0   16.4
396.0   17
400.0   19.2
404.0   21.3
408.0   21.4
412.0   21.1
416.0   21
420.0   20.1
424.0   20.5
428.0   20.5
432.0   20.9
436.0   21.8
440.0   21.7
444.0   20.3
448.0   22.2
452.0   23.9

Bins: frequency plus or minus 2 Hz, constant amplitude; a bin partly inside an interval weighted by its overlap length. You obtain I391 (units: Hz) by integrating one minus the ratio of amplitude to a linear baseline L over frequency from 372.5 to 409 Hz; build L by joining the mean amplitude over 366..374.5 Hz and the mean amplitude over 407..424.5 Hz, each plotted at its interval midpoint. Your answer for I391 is 2.9 Hz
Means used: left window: 22.1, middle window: 19.8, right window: 20.8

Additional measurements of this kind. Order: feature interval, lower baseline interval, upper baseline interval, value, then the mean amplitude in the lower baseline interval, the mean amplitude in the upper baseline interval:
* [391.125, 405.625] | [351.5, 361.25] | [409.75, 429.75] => 1.80 Hz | 22.3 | 20.7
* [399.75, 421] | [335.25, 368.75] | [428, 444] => 0.07 Hz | 20.2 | 21.2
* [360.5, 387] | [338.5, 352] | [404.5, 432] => -3.32 Hz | 18.6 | 20.8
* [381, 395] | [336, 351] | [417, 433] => 1.38 Hz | 18.2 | 20.5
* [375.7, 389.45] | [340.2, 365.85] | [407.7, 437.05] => 0.40 Hz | 20.8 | 20.9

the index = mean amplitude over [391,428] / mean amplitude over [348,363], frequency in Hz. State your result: 0.9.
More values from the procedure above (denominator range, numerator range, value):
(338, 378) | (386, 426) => 0.92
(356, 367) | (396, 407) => 0.88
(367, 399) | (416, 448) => 1.05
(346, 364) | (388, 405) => 0.83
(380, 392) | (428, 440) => 1.17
